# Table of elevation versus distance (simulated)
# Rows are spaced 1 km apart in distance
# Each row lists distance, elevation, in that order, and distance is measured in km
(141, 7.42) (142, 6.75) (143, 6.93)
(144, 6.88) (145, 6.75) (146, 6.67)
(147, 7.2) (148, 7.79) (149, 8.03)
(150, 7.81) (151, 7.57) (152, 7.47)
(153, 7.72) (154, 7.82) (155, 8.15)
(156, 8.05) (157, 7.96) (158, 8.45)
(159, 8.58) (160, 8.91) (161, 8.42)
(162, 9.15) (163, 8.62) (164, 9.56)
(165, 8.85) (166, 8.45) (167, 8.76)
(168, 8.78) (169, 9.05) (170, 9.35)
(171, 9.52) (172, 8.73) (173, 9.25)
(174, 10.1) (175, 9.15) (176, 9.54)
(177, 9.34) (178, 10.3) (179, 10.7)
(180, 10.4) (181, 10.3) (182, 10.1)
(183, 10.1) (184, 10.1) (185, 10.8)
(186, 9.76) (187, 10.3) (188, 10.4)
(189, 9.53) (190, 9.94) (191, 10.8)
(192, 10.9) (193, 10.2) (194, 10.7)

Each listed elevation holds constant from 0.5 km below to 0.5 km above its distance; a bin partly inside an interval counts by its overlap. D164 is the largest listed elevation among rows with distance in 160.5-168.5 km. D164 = 9.56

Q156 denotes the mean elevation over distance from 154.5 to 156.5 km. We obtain 8.1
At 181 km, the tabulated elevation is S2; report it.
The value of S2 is 10.3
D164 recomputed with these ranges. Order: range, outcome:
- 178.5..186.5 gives 10.8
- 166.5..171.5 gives 9.52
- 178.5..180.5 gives 10.7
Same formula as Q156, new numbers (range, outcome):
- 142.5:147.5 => 6.89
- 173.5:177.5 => 9.53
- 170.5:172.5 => 9.12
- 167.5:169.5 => 8.91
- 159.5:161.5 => 8.66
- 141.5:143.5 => 6.84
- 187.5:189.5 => 9.96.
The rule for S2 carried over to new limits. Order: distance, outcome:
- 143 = 6.93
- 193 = 10.2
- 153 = 7.72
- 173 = 9.25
